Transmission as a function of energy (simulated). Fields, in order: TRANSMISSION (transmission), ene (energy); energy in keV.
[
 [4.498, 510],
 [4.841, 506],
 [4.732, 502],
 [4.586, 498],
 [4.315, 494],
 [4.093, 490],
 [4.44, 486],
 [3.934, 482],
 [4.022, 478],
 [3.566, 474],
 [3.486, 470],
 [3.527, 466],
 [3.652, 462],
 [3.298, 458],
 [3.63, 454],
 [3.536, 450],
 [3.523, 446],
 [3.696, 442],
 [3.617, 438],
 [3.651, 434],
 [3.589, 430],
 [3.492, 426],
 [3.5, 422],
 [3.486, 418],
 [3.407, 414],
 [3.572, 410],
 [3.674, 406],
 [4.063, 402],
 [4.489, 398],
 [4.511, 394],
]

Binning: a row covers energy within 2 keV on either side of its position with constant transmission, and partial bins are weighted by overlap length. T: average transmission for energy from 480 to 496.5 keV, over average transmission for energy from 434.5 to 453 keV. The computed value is 1.17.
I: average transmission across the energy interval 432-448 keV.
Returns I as 3.62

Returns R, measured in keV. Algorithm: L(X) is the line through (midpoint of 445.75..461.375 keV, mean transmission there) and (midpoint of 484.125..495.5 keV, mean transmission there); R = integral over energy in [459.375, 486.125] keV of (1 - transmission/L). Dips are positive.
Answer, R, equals 1.2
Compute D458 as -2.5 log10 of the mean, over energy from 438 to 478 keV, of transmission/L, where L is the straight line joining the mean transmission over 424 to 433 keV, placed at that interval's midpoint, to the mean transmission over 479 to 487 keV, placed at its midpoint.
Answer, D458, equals 0.08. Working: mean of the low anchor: 3.55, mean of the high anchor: 4.13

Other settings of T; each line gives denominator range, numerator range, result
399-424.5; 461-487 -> 1.04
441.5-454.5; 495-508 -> 1.31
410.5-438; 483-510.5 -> 1.27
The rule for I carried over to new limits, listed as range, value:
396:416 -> 3.84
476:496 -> 4.16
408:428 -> 3.49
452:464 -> 3.53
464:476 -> 3.53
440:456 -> 3.6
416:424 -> 3.49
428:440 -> 3.62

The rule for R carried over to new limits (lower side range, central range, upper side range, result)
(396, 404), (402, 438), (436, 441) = 3.26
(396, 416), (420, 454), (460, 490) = 2.26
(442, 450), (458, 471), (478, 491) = 1.09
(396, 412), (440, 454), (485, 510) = 2.04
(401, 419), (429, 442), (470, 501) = 0.54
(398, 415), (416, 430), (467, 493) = 1.15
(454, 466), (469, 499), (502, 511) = 0.54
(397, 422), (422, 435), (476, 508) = 1.07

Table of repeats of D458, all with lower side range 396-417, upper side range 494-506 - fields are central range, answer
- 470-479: 0.191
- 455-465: 0.221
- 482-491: 0.075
